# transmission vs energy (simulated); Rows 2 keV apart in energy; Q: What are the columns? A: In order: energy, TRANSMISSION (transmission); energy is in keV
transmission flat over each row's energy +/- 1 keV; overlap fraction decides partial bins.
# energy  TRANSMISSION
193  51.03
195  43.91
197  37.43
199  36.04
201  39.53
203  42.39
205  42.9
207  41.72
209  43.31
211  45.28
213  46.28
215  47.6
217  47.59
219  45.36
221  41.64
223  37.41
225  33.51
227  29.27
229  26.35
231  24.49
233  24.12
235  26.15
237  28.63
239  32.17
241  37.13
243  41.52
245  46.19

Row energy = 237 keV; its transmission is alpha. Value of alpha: 28.63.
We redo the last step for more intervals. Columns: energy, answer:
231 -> 24.49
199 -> 36.04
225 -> 33.51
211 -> 45.28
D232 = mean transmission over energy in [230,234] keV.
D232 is 24.3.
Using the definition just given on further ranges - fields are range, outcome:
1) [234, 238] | 27.4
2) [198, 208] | 40.5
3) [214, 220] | 46.9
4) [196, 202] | 37.7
